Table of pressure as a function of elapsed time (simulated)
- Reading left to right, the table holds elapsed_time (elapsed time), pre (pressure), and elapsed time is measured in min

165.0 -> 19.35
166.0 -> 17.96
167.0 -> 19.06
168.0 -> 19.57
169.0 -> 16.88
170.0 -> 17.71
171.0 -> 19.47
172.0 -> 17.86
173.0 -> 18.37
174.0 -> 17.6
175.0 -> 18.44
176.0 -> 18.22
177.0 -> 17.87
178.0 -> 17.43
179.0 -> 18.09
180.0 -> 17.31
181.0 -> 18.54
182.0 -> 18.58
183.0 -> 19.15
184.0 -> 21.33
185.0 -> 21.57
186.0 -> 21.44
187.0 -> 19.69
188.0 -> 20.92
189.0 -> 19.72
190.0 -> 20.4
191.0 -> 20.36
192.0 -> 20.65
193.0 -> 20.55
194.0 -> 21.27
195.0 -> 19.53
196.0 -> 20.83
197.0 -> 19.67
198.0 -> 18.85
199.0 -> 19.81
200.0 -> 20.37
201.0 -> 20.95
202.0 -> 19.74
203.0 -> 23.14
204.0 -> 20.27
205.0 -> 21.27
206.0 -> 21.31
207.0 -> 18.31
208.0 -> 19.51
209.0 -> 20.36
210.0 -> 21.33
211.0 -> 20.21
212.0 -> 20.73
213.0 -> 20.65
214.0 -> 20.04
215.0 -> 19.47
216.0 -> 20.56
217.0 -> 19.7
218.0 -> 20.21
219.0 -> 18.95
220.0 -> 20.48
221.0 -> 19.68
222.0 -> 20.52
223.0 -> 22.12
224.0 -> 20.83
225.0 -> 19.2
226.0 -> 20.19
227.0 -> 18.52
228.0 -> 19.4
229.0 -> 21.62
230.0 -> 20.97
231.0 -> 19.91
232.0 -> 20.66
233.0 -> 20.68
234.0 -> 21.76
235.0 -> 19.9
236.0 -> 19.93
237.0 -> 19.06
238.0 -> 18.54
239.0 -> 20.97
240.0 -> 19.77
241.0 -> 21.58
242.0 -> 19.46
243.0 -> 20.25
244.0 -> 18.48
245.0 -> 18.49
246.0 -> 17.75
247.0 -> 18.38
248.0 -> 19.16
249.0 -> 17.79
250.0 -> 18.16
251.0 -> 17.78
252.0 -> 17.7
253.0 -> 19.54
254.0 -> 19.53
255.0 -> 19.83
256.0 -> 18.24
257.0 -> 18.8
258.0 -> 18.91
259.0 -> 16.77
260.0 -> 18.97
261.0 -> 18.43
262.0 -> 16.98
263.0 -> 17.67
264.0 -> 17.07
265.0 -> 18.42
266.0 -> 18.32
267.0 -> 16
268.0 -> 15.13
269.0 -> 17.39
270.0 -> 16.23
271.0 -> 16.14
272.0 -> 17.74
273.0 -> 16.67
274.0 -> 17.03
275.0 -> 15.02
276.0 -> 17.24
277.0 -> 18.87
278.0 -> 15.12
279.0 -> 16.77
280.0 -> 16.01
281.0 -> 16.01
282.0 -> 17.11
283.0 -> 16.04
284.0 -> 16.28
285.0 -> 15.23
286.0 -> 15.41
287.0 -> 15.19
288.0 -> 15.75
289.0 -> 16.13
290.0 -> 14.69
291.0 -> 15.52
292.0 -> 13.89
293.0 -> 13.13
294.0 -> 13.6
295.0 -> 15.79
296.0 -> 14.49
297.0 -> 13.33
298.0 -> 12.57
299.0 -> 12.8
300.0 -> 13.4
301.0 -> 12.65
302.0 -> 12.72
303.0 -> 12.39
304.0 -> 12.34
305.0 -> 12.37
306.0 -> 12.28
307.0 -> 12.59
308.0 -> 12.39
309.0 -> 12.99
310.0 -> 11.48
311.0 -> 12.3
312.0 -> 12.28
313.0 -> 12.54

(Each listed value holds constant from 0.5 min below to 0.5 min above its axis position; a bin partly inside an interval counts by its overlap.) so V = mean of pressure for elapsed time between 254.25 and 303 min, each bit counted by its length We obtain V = 16.1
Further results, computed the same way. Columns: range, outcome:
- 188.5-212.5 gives 20.4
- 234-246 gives 19.7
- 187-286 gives 19.1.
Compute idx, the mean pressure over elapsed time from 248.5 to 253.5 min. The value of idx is 18.2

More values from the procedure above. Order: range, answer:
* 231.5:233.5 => 20.7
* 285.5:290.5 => 15.4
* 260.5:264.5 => 17.5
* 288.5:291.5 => 15.4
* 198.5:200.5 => 20.1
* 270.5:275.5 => 16.5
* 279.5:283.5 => 16.3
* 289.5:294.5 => 14.2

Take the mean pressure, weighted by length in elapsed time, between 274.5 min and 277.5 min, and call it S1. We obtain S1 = 17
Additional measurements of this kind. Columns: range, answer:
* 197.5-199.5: 19.3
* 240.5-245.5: 19.7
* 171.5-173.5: 18.1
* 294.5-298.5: 14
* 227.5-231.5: 20.5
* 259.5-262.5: 18.1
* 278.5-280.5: 16.4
